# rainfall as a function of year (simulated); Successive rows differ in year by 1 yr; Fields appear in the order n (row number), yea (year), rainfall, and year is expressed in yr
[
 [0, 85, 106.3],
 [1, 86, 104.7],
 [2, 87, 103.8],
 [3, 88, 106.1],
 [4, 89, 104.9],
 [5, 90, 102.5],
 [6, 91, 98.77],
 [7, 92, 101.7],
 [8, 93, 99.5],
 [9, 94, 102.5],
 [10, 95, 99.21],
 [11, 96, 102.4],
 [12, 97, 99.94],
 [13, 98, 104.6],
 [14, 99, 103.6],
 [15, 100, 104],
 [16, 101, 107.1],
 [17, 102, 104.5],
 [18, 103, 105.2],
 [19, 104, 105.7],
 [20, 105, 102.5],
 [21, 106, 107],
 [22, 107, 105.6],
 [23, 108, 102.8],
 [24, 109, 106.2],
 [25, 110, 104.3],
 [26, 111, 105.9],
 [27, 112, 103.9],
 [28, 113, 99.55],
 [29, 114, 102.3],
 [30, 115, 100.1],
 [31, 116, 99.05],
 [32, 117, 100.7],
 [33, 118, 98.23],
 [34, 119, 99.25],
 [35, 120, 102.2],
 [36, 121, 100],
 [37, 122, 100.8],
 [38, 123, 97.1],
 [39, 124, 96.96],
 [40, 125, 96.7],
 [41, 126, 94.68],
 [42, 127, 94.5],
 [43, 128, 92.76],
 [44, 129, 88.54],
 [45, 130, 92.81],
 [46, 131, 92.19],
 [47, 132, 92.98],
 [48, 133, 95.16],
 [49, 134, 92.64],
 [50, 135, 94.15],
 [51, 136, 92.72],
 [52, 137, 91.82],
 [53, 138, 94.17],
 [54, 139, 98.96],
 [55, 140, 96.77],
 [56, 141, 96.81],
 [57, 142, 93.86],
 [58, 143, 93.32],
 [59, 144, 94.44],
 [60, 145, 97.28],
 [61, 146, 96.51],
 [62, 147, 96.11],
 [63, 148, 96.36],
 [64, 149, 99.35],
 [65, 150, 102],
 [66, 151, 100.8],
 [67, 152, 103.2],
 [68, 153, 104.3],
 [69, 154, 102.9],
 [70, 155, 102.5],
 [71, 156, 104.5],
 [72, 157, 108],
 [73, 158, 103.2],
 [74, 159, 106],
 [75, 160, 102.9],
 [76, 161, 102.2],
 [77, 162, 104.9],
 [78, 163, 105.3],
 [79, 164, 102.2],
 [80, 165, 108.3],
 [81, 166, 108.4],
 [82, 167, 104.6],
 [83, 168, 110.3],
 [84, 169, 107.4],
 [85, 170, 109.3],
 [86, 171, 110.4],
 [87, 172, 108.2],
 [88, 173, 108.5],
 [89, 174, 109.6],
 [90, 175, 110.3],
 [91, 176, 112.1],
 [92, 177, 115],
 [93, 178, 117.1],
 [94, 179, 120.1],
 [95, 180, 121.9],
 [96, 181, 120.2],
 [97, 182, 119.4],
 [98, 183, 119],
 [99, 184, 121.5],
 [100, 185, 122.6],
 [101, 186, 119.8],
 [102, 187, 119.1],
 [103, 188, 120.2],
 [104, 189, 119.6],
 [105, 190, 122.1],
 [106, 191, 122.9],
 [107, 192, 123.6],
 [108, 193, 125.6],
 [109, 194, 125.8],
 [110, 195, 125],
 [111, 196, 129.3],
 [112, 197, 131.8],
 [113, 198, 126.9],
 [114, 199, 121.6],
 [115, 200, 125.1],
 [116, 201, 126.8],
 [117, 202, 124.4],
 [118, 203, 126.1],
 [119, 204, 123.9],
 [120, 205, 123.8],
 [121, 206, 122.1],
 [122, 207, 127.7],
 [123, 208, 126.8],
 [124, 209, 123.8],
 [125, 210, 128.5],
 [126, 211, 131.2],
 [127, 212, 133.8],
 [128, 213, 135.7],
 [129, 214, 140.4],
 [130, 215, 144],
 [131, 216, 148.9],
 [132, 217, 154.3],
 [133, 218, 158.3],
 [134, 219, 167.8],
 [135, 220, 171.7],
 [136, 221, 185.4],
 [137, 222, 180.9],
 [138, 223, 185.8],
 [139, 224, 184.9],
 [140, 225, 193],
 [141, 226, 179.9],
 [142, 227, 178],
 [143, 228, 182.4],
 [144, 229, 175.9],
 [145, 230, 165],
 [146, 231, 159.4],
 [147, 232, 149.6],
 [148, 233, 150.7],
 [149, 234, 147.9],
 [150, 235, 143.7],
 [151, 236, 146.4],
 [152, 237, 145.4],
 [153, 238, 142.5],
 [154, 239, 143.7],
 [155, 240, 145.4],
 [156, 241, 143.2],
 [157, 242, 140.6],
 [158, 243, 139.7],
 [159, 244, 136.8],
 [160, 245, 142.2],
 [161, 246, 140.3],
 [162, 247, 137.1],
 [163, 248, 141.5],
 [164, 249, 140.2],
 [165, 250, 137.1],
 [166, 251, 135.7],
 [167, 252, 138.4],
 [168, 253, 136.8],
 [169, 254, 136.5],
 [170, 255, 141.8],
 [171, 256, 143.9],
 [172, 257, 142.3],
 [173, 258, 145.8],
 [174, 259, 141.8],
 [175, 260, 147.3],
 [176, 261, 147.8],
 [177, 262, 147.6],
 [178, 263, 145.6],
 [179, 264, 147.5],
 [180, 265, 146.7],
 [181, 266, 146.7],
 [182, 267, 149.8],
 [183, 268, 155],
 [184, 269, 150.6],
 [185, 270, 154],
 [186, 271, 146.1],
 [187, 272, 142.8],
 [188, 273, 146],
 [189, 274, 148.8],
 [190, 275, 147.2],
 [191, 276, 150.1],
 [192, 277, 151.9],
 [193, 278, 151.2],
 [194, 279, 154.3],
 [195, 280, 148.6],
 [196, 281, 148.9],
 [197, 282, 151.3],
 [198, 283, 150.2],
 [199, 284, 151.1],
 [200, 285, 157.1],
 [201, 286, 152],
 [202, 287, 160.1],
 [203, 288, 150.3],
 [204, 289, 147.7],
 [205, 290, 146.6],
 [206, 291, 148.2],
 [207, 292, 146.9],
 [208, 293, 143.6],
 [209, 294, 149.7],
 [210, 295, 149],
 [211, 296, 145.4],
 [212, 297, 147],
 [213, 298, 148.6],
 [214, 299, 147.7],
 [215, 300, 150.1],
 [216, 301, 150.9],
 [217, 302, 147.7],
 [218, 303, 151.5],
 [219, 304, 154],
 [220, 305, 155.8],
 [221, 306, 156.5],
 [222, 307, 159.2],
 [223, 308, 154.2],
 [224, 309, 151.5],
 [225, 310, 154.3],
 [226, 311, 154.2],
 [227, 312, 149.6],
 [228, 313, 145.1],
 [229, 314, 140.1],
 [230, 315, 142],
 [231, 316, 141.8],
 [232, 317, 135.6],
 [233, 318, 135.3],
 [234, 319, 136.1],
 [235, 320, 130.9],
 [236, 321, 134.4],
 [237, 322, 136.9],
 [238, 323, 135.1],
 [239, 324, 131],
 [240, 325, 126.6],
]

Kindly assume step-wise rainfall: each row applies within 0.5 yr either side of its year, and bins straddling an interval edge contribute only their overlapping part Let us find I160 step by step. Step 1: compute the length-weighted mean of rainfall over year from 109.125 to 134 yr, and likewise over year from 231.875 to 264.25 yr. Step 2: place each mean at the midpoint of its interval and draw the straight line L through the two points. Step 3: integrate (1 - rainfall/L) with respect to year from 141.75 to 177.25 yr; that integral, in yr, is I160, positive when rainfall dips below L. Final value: 2.4 yr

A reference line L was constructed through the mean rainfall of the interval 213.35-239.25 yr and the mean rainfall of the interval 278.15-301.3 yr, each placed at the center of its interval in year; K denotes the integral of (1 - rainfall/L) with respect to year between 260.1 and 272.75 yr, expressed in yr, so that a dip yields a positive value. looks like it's 0.5 yr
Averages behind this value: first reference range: 163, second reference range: 150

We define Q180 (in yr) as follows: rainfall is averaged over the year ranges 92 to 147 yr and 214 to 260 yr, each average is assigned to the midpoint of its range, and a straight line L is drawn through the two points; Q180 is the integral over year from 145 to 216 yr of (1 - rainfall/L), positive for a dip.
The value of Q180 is 6.2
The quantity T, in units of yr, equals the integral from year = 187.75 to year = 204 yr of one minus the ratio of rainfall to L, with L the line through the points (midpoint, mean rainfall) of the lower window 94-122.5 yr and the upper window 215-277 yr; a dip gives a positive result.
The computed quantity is 1.1 yr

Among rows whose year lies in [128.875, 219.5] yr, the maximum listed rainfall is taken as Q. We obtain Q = 167.8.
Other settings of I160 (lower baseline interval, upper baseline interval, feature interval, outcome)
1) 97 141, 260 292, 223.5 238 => -3.1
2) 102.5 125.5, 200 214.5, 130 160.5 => 3.5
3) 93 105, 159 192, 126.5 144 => 2.3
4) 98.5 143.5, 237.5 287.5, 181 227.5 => -4.1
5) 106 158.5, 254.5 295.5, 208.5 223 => -2.7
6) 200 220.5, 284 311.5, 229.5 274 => -0.4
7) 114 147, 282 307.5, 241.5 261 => -0.6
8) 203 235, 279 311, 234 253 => 1.4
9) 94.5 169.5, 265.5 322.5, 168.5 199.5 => -0.8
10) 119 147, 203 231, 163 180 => 1.7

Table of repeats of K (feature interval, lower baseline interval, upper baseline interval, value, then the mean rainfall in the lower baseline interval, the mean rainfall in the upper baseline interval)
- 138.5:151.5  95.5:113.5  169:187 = 1.56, 104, 115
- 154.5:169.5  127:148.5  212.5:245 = 0.79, 94.3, 158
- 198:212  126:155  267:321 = -0.91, 96.1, 149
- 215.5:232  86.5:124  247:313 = -4.83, 102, 148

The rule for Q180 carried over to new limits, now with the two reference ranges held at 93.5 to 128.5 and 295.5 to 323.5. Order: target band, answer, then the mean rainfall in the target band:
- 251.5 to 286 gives -2.6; 147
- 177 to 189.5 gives -0.2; 120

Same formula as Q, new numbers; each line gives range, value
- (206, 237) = 193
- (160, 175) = 110.4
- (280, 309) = 160.1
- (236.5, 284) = 155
